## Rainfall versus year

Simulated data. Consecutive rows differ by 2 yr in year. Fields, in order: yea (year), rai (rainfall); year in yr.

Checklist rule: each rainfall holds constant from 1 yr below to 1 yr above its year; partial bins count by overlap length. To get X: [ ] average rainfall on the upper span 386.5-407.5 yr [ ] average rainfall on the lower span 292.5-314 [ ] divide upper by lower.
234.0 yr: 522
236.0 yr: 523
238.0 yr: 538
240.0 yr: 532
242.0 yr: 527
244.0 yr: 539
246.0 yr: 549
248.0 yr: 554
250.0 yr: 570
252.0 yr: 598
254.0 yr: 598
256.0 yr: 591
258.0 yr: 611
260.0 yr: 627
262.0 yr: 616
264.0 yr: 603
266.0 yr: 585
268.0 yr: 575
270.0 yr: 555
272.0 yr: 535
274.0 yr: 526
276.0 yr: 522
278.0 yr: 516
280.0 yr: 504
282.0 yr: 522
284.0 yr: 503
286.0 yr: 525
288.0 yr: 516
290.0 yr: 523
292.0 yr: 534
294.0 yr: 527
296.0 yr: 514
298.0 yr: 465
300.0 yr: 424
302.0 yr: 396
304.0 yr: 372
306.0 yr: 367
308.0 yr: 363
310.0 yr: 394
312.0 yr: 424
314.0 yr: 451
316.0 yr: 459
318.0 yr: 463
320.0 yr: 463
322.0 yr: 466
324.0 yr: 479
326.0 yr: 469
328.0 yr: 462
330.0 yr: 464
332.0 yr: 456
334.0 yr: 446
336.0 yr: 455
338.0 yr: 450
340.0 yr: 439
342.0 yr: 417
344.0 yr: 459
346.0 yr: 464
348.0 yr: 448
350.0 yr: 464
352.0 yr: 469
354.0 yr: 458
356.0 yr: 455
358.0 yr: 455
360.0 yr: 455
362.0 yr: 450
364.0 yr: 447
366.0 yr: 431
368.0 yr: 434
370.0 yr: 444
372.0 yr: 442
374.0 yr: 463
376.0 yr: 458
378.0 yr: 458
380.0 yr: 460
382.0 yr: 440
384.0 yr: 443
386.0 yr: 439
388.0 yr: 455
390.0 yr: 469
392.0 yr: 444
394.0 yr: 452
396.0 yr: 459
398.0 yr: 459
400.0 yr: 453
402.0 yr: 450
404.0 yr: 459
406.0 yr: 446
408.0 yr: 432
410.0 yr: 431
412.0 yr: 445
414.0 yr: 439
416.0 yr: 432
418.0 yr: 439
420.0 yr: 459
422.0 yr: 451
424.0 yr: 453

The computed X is 1.1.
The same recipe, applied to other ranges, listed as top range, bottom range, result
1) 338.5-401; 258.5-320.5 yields 0.91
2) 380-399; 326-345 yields 1.00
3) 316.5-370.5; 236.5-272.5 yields 0.79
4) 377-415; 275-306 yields 0.92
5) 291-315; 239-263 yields 0.76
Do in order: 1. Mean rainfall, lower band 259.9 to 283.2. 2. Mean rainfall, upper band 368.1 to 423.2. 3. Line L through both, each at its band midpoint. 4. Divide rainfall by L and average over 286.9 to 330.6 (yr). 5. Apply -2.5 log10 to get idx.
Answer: 0.152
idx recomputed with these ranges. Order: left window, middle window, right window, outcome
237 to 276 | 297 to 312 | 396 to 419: 0.307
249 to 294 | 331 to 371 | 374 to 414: 0.087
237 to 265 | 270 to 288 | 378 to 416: 0.061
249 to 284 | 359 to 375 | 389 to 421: 0.081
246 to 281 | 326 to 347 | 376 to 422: 0.119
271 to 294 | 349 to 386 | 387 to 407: 0.048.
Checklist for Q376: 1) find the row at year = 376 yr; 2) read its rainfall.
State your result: 458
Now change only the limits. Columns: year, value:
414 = 439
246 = 549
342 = 417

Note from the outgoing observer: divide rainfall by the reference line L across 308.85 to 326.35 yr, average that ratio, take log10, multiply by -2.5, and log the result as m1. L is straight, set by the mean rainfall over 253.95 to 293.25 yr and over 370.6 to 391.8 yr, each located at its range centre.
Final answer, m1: 0.14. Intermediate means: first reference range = 553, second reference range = 452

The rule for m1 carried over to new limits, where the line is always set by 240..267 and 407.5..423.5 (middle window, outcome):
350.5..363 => 0.08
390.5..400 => 0.01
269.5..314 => 0.15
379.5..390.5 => 0.04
